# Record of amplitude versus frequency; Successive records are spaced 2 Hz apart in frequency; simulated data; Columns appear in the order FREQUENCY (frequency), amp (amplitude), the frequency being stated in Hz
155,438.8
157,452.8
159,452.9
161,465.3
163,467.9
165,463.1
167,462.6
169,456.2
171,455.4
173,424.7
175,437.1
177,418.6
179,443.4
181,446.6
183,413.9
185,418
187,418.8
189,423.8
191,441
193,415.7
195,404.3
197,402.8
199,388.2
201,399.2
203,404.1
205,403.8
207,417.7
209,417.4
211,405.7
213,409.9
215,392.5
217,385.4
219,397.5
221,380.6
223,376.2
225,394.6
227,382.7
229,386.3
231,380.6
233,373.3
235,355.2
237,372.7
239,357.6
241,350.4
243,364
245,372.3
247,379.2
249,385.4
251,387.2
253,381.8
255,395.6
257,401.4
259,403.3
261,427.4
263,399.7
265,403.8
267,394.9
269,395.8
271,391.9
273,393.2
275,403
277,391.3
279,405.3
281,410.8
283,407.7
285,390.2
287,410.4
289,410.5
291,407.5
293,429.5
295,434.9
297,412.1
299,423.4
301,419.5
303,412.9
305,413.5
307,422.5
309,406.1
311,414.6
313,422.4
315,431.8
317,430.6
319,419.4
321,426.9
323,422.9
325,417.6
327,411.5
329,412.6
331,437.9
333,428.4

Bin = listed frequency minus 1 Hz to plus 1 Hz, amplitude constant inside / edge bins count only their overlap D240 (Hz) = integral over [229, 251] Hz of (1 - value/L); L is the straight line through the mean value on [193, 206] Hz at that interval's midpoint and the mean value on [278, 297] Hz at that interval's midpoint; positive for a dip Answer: 1.9 Hz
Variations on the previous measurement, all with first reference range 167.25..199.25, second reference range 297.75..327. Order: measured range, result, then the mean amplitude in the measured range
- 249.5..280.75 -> 1.79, 398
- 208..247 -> 3.95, 382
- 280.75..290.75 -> 0.37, 406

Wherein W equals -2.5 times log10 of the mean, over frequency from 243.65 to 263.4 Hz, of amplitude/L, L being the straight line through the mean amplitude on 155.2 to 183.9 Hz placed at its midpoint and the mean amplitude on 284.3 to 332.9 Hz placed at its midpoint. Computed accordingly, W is 0.10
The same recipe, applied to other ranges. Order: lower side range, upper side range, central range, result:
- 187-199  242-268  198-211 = 0.02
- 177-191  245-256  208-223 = 0.03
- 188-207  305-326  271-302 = 0.02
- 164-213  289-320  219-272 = 0.10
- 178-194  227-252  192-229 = 0.01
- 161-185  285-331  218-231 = 0.13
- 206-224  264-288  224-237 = 0.06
